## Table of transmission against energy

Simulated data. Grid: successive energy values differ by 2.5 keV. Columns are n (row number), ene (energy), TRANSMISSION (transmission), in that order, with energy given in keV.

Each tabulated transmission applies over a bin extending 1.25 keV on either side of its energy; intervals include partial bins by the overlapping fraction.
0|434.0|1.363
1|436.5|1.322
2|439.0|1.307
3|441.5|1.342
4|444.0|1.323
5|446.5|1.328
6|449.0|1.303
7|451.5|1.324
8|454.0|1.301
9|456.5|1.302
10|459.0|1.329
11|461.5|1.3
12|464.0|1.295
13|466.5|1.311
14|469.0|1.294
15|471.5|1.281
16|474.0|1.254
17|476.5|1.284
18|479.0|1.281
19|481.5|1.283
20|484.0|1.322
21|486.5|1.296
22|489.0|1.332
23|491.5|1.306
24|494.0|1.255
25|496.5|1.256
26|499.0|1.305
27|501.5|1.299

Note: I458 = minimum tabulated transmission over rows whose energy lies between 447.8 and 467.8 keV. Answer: 1.295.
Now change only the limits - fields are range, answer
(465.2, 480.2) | 1.254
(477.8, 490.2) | 1.281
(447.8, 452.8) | 1.303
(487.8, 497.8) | 1.255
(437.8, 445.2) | 1.307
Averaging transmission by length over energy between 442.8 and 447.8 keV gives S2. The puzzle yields 1.33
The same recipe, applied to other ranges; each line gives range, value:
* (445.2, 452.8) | 1.32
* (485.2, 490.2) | 1.31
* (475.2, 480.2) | 1.28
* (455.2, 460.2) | 1.32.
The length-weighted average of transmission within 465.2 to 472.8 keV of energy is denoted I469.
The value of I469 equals 1.3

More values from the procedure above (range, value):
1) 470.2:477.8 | 1.27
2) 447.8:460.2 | 1.31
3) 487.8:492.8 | 1.32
